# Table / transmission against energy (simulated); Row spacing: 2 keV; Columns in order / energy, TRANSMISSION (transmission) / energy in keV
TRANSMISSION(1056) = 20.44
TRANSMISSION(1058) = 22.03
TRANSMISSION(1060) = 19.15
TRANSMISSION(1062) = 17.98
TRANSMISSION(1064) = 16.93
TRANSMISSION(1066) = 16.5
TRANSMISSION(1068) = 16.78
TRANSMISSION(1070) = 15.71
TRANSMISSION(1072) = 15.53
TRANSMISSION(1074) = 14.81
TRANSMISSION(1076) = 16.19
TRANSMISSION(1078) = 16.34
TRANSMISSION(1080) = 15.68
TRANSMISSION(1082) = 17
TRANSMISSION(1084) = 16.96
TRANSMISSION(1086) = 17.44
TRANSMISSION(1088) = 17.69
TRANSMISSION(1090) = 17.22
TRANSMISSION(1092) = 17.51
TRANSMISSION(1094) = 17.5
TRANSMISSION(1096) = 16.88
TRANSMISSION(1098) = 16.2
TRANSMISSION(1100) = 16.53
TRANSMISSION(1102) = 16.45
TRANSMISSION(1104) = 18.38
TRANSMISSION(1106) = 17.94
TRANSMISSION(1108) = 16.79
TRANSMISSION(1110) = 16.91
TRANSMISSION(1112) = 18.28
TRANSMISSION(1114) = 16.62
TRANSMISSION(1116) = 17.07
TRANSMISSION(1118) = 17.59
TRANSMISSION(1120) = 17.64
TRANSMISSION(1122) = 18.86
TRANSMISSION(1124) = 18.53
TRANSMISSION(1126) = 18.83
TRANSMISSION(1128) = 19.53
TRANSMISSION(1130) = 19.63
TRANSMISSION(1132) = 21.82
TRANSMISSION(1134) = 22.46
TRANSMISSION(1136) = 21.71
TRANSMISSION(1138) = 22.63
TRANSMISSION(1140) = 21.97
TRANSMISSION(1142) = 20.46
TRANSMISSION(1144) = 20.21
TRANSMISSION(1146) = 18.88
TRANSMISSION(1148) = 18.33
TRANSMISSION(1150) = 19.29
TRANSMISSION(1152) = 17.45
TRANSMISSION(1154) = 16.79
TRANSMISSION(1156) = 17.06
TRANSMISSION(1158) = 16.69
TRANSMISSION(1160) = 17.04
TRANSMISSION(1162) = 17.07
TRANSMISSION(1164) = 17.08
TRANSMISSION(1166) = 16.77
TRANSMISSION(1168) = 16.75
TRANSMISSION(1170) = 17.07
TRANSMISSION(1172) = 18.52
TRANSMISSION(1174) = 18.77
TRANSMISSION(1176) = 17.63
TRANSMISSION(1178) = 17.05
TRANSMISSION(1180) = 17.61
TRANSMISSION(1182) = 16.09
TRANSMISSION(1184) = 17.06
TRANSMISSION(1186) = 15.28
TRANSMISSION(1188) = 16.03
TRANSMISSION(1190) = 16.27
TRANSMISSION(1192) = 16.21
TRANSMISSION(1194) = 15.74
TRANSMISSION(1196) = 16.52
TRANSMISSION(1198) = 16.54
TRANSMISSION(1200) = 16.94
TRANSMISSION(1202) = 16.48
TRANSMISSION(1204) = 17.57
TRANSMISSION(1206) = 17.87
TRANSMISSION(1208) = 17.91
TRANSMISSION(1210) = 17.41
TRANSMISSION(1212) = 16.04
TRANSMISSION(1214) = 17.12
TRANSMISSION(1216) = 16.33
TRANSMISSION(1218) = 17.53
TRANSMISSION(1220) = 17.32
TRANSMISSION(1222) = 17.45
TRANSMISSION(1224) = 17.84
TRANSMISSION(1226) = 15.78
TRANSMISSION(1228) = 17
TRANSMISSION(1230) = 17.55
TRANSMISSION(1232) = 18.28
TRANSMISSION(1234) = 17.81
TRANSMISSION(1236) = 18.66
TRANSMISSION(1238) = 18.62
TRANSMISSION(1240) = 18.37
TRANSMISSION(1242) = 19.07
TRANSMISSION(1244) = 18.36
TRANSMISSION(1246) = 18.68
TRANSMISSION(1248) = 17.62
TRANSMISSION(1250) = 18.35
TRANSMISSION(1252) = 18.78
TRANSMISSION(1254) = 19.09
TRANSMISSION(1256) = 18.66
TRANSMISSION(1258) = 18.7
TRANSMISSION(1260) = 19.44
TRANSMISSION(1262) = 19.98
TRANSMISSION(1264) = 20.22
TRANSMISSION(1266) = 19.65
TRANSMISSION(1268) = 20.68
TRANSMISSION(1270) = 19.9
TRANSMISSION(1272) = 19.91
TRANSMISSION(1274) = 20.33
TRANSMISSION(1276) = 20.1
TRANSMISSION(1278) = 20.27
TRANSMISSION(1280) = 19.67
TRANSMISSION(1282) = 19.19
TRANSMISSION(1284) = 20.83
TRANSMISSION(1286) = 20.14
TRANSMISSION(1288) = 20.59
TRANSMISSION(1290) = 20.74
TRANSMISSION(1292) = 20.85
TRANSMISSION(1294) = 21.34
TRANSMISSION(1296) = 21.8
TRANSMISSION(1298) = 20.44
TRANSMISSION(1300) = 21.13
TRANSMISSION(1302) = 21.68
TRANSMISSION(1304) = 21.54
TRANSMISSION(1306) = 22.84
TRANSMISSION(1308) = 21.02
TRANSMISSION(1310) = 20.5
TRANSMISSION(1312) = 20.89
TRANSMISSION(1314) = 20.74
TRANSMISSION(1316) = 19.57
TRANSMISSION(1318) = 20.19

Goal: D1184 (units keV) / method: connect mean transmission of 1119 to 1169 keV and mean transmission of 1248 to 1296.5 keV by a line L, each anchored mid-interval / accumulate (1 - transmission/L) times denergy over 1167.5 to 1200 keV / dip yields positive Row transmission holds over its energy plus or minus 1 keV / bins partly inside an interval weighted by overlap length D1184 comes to 4.1 keV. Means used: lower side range 18.9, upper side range 19.9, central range 16.8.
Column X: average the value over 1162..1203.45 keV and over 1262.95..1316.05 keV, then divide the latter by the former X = 1.23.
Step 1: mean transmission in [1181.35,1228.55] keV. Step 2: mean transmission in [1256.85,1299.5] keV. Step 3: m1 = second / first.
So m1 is 1.21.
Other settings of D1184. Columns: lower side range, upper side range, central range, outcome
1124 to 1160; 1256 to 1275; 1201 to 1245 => 4.80 keV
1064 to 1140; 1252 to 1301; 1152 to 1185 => 2.60 keV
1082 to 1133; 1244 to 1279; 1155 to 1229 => 6.77 keV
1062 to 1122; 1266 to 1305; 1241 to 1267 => 1.30 keV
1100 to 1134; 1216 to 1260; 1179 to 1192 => 1.27 keV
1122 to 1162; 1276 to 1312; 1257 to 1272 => 0.55 keV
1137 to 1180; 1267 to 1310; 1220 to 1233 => 1.48 keV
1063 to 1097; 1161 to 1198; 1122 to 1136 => -2.86 keV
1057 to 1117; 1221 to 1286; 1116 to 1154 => -4.30 keV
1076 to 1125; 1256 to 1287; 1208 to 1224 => 1.59 keV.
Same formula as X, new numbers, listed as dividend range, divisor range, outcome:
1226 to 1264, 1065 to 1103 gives 1.11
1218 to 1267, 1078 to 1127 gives 1.06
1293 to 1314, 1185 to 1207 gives 1.29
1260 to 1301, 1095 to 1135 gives 1.12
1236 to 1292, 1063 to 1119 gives 1.16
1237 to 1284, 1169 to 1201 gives 1.15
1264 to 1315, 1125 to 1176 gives 1.09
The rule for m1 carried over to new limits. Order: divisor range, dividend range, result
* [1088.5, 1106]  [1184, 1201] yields 0.95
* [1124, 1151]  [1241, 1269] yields 0.94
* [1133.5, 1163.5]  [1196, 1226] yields 0.89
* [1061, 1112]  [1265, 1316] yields 1.23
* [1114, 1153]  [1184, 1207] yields 0.85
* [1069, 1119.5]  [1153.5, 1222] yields 1.01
